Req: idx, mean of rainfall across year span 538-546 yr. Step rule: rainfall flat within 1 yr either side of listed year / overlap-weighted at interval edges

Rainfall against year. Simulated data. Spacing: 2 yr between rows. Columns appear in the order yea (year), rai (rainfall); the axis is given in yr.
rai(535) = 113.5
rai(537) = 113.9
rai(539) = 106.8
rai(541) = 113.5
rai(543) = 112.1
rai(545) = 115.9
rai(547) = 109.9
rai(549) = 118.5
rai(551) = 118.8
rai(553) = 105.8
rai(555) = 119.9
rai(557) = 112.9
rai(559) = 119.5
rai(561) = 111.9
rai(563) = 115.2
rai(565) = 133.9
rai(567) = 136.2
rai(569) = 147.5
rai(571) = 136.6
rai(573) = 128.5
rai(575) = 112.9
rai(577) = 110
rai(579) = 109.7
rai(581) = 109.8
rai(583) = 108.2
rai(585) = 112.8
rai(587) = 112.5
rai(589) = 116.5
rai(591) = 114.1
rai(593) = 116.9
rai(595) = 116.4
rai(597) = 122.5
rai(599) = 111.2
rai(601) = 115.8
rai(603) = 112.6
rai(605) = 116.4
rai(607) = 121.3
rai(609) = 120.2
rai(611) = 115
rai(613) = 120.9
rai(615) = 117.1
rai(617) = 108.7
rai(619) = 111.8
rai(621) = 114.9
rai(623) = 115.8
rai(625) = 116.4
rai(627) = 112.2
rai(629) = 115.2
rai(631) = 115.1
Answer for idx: 112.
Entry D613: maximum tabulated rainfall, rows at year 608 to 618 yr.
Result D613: 120.9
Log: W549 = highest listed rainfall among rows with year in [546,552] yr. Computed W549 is 118.8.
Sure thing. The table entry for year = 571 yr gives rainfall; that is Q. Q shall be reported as 136.6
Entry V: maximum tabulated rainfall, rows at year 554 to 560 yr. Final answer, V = 119.9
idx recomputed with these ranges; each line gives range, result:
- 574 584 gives 110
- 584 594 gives 115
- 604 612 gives 118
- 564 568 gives 135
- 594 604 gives 116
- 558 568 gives 123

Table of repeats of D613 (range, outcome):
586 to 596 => 116.9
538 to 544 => 113.5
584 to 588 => 112.8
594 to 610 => 122.5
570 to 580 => 136.6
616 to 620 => 111.8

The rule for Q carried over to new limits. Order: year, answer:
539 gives 106.8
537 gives 113.9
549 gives 118.5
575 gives 112.9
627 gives 112.2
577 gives 110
